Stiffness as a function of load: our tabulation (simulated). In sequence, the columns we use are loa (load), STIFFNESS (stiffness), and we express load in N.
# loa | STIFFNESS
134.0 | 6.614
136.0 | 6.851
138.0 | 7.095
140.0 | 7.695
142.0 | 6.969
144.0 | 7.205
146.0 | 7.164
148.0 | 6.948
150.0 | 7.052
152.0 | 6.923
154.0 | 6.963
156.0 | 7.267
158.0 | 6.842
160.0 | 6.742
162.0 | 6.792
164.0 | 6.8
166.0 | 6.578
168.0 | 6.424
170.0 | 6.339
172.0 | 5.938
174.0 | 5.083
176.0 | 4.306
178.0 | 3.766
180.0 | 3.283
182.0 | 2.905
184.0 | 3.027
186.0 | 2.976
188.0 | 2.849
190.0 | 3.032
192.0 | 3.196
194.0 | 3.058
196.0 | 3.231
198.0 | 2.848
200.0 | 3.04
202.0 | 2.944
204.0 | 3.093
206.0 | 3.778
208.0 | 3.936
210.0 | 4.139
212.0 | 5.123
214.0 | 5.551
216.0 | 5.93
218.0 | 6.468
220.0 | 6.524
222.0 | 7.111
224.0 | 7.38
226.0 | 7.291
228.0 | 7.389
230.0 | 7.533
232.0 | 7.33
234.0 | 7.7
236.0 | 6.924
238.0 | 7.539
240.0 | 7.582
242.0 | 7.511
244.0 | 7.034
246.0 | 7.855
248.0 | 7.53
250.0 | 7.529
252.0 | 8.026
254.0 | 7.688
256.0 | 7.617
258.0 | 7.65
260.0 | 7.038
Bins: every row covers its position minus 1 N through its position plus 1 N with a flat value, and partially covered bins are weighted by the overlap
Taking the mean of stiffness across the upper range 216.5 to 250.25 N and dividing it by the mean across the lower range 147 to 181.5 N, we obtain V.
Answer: 1.20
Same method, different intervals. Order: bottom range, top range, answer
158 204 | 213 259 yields 1.66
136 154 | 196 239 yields 0.79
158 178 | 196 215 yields 0.63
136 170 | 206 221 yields 0.76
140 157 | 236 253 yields 1.06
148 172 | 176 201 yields 0.47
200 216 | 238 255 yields 1.84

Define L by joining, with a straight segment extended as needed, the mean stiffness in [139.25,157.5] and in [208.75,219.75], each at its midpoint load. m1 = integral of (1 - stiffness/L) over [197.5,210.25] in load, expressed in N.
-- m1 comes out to 5.2 N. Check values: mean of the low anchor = 7.12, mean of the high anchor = 5.48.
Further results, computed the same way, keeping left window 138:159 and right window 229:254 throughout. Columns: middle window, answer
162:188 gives 8.7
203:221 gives 5.9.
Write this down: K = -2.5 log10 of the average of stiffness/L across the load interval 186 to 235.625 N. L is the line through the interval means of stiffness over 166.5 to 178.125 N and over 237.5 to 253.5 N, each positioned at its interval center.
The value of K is 0.32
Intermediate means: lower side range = 5.48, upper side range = 7.58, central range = 5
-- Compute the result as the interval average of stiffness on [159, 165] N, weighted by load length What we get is 6.78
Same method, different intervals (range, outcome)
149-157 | 7.05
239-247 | 7.5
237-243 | 7.54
